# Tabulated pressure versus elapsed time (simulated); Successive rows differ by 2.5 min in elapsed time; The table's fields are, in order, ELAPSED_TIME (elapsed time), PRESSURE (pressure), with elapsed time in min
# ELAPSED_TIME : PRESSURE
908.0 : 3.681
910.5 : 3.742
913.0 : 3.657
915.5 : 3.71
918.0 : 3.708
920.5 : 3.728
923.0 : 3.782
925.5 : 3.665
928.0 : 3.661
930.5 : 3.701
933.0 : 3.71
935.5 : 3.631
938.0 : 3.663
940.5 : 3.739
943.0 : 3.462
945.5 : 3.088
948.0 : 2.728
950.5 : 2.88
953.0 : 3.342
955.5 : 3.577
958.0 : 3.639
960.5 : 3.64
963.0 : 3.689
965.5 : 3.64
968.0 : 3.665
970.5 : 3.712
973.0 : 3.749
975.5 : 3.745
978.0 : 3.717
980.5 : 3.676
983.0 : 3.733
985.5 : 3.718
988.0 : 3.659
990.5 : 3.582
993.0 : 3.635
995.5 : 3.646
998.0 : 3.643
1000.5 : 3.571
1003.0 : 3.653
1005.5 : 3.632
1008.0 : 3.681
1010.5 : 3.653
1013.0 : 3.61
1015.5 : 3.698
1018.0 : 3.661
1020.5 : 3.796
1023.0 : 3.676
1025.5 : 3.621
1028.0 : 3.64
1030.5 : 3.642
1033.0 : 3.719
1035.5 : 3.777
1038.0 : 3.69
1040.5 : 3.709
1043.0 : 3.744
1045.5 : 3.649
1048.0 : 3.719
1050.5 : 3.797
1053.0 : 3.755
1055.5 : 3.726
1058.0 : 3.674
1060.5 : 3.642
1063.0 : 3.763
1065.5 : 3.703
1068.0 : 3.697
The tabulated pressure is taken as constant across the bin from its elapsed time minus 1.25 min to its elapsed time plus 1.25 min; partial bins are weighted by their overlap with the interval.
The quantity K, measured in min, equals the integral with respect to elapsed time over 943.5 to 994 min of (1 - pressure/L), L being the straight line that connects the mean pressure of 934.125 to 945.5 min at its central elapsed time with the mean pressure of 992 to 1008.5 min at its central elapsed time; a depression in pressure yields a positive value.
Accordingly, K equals 0.9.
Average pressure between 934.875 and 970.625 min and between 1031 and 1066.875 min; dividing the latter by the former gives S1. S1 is 1.07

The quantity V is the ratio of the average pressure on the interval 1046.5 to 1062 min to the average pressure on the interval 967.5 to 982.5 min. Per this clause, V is 1.00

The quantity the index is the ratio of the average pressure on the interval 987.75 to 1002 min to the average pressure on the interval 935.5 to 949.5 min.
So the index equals 1.08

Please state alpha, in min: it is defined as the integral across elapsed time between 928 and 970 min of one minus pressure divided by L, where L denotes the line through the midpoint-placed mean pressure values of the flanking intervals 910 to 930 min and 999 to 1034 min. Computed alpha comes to 2.2 min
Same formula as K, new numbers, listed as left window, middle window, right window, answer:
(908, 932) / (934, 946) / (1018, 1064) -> 0.5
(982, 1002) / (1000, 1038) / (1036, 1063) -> 0.1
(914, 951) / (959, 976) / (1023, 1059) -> -0.5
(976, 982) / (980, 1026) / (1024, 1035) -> 0.3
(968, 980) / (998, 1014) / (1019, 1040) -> 0.3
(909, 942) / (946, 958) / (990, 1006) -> 1.6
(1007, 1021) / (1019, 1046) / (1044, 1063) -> 0.0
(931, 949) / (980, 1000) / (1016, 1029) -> -0.4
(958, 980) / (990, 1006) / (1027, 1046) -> 0.3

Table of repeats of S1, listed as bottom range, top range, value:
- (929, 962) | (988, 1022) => 1.06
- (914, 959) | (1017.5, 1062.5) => 1.05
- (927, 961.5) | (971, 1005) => 1.06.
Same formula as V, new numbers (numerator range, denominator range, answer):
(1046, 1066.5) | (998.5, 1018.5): 1.02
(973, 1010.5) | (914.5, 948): 1.02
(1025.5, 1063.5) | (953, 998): 1.01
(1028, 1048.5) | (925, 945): 1.02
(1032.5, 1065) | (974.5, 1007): 1.02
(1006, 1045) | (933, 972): 1.06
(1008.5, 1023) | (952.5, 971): 1.02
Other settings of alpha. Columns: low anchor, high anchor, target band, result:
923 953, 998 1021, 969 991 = -0.8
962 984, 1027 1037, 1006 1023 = 0.1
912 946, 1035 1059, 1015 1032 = 0.1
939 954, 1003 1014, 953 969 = -1.5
